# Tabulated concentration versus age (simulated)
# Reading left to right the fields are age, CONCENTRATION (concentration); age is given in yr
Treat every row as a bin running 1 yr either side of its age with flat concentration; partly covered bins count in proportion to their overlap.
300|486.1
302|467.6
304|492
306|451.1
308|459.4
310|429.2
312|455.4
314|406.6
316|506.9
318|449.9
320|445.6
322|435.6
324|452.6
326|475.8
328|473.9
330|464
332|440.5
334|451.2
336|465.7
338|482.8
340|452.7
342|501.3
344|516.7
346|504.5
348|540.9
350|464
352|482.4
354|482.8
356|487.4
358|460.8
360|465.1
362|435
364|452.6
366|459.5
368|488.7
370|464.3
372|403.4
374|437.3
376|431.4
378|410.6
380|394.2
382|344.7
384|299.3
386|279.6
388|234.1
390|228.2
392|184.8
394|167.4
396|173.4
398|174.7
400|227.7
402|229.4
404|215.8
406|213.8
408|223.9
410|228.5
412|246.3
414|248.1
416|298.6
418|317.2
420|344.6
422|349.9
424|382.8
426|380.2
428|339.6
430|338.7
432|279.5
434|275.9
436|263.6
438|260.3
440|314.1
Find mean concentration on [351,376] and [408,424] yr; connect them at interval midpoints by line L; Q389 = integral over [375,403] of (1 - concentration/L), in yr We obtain 8.3 yr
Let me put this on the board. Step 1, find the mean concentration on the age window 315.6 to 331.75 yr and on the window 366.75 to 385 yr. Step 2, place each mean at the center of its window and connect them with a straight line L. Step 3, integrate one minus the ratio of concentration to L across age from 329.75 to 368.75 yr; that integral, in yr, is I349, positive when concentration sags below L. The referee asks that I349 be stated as -3.6 yr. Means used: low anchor 460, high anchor 409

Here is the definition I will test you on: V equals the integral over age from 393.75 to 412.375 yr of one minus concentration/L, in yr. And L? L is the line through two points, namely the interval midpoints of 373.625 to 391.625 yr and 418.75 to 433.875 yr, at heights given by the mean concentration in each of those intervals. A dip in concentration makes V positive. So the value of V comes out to 6.9 yr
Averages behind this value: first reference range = 331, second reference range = 341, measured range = 211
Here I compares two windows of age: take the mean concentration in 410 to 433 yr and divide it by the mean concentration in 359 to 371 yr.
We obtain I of 0.7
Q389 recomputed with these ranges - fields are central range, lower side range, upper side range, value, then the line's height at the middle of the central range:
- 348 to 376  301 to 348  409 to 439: -3.96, 405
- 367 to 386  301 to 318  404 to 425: -3.00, 346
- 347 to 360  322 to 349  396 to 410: -2.51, 406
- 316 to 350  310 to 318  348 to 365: -0.91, 460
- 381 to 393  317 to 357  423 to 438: 3.98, 391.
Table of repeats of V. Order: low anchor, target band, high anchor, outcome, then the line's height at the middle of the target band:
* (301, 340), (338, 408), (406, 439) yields 1.6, 375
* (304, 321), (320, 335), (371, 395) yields -1.1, 424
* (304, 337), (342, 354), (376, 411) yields -3.8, 379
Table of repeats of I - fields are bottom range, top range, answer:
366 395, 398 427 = 0.80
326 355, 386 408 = 0.44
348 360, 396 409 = 0.44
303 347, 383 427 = 0.55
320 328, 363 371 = 1.02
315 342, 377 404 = 0.55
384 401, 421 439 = 1.49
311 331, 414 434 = 0.72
